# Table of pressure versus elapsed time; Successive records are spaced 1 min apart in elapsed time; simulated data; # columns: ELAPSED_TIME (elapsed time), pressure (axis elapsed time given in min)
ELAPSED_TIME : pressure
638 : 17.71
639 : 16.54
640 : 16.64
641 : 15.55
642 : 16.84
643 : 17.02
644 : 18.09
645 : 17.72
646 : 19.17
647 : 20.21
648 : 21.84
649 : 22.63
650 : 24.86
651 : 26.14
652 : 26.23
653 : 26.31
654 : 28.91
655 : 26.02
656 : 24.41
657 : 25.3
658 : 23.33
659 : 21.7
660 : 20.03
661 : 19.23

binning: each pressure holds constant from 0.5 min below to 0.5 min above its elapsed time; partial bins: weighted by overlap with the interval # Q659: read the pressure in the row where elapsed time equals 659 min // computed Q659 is 21.7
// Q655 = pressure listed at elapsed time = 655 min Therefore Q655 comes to 26.02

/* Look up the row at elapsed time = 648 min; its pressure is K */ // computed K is 21.84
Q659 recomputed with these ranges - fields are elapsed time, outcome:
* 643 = 17.02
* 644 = 18.09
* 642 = 16.84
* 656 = 24.41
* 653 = 26.31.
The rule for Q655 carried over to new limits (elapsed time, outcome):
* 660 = 20.03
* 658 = 23.33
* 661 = 19.23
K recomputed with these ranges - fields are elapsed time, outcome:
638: 17.71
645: 17.72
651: 26.14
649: 22.63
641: 15.55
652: 26.23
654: 28.91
